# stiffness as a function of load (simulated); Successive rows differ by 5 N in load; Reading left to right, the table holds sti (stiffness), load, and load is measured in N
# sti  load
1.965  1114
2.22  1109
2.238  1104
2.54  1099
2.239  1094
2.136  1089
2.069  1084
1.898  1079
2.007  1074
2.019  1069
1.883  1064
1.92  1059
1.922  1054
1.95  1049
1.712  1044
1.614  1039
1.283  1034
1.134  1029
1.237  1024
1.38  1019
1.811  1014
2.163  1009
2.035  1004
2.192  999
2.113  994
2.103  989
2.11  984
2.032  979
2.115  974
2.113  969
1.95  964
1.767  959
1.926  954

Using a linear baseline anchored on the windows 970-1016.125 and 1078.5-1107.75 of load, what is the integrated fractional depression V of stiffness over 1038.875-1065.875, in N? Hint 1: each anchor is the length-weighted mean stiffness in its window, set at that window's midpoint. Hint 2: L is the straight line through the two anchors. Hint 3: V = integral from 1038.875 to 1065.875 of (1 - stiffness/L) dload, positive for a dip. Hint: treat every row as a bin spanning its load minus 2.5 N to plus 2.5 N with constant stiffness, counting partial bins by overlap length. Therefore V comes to 3.8 N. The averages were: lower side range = 2.08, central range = 1.85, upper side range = 2.21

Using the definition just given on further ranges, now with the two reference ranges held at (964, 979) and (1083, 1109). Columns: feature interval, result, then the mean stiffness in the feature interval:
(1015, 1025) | 3.5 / 1.39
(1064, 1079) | 1.7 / 1.97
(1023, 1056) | 9.3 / 1.56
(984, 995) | 0.0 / 2.11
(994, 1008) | 0.0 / 2.12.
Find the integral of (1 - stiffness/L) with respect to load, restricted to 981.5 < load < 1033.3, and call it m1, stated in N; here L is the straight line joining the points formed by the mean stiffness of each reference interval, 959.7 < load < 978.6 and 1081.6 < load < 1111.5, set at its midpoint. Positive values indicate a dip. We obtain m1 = 6.9 N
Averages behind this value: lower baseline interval 2.03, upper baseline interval 2.24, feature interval 1.81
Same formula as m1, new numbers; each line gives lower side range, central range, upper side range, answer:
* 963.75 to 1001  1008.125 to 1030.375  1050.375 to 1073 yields 5.6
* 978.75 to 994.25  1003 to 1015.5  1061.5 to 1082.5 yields 0.3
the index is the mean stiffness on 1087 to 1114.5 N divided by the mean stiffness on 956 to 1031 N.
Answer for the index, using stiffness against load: 1.2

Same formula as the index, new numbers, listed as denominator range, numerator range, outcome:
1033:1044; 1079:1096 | 1.38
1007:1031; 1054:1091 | 1.29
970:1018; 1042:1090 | 0.95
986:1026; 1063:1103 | 1.12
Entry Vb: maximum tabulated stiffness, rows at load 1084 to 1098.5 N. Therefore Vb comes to 2.239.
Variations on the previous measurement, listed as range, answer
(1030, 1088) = 2.069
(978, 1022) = 2.192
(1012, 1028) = 1.811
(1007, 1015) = 2.163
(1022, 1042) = 1.614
